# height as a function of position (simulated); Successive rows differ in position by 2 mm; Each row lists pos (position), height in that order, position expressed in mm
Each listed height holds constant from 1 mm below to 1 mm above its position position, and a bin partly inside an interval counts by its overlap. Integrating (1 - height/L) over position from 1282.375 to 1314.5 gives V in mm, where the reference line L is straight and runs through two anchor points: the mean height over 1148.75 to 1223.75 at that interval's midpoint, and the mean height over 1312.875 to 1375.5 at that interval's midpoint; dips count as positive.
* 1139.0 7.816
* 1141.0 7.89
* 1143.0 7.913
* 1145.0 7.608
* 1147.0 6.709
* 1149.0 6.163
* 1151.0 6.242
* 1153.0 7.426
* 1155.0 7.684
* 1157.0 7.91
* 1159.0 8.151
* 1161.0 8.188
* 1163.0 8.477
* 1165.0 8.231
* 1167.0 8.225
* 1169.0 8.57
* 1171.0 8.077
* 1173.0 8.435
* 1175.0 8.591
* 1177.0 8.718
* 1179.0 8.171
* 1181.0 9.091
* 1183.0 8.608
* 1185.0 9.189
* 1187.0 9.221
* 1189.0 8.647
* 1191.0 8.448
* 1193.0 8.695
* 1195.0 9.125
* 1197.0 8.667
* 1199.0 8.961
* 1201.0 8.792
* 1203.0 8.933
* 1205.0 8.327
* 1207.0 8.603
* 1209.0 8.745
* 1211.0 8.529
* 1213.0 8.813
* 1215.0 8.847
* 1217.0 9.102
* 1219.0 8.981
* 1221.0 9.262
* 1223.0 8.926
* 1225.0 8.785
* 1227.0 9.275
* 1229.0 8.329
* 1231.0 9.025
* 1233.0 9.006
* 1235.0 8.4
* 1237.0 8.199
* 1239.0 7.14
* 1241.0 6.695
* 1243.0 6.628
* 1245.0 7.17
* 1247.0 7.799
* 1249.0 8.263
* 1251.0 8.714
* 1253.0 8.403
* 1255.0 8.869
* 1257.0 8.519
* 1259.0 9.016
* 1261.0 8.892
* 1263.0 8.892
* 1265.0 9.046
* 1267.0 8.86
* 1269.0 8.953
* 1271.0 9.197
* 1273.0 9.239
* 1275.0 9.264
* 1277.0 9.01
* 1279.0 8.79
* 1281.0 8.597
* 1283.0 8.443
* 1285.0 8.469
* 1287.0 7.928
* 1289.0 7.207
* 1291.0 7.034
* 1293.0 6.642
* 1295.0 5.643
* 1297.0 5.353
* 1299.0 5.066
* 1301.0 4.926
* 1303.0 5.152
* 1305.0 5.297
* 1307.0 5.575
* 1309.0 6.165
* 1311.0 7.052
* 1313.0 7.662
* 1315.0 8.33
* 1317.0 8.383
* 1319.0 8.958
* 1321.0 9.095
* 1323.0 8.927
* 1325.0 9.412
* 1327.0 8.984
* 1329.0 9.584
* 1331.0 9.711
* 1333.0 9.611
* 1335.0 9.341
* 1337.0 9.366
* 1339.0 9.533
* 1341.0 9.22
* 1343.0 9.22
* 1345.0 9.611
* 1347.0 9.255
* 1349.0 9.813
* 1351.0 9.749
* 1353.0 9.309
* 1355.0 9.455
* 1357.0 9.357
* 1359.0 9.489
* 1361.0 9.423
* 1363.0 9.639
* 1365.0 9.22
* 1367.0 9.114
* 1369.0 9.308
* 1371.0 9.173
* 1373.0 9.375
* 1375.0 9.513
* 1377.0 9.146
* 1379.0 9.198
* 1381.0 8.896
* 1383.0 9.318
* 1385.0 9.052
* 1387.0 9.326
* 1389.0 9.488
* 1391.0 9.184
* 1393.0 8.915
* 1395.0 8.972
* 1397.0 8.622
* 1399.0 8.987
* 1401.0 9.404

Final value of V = 9.1 mm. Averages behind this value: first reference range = 8.49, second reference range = 9.27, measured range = 6.48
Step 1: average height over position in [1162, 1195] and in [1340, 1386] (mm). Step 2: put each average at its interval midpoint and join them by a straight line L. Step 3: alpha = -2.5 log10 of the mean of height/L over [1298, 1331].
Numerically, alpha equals 0.22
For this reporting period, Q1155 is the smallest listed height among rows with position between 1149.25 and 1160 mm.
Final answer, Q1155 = 6.242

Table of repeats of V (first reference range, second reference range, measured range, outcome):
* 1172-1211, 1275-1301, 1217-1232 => -1.27 mm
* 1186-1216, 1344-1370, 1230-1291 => 4.20 mm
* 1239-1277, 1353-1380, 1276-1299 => 3.27 mm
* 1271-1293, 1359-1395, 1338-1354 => -0.90 mm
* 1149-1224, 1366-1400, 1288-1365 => 6.55 mm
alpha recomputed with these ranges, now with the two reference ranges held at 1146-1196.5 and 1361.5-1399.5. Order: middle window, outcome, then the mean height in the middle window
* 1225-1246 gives 0.06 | 8.02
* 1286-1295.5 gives 0.25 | 6.96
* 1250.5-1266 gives -0.02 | 8.8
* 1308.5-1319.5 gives 0.14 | 7.78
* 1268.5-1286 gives -0.02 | 8.88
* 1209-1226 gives -0.06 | 8.9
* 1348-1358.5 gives -0.06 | 9.53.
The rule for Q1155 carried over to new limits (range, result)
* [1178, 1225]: 8.171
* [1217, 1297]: 5.353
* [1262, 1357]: 4.926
